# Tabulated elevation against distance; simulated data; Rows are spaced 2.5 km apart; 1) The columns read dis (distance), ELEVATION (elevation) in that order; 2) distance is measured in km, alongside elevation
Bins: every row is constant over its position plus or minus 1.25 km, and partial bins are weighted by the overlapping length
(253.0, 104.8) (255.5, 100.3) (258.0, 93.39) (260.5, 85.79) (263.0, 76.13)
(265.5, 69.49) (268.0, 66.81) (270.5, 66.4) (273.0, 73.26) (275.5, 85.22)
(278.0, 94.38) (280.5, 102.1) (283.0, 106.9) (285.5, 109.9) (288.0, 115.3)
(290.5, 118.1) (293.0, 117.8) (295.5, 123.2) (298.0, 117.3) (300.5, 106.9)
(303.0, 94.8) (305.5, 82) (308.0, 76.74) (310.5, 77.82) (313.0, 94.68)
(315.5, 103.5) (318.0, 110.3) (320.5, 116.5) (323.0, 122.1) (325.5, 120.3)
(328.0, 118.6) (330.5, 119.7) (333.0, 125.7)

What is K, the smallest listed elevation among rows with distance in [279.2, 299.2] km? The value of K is 102.1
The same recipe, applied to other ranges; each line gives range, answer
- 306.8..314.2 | 76.74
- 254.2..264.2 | 76.13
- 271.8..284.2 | 73.26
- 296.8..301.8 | 106.9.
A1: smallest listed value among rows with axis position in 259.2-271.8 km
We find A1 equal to 66.4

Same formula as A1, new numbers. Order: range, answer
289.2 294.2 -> 117.8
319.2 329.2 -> 116.5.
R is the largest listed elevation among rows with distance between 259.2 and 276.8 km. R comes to 85.79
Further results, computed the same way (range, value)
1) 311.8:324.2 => 122.1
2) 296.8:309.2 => 117.3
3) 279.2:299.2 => 123.2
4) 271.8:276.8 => 85.22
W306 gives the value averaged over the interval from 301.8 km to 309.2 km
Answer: 84.5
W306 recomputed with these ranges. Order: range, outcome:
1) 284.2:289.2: 113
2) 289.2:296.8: 120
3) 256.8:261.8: 89.4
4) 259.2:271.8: 73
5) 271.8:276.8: 79.5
